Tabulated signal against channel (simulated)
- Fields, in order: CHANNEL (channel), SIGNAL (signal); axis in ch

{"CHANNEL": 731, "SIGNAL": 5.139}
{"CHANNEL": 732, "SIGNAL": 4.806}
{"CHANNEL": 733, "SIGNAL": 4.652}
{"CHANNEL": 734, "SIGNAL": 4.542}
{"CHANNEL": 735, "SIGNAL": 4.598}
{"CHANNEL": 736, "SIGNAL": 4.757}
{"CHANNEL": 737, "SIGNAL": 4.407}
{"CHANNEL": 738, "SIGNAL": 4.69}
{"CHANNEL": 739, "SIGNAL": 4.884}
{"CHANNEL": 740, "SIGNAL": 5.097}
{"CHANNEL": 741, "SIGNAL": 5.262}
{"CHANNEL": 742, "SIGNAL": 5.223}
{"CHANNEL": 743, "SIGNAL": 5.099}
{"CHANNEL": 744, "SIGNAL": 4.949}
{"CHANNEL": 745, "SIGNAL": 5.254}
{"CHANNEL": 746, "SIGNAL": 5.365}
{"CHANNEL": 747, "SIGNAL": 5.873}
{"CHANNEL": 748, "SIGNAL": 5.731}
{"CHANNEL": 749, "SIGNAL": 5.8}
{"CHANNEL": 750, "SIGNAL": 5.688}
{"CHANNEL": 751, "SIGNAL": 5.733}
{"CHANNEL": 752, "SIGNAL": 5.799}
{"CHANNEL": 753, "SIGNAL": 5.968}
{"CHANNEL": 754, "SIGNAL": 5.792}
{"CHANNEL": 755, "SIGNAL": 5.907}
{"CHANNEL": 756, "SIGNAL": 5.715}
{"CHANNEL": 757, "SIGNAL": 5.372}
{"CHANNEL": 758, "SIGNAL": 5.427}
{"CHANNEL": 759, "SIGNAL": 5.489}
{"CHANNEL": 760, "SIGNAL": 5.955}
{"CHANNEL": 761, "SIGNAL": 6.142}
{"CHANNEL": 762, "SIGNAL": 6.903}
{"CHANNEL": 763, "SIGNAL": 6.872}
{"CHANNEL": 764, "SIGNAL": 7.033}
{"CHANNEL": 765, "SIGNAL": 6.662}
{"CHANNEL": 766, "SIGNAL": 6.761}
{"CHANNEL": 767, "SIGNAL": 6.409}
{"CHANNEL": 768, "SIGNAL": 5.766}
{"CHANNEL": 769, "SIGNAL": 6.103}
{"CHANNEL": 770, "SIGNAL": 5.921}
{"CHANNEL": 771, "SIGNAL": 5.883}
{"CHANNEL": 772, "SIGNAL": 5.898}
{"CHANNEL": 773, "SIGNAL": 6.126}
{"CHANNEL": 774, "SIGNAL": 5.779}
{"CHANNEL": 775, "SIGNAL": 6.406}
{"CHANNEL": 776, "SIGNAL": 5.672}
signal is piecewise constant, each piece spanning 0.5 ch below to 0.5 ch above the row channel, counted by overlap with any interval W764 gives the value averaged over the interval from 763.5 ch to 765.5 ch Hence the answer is 6.85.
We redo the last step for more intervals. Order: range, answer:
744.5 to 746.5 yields 5.31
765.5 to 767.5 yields 6.58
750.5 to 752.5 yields 5.77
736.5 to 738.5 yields 4.55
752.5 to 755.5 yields 5.89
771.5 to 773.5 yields 6.01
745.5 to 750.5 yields 5.69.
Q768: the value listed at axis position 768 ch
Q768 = 5.766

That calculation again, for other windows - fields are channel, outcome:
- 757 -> 5.372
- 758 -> 5.427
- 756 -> 5.715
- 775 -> 6.406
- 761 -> 6.142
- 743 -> 5.099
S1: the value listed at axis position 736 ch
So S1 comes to 4.757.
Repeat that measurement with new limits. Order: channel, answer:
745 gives 5.254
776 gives 5.672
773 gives 6.126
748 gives 5.731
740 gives 5.097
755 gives 5.907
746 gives 5.365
